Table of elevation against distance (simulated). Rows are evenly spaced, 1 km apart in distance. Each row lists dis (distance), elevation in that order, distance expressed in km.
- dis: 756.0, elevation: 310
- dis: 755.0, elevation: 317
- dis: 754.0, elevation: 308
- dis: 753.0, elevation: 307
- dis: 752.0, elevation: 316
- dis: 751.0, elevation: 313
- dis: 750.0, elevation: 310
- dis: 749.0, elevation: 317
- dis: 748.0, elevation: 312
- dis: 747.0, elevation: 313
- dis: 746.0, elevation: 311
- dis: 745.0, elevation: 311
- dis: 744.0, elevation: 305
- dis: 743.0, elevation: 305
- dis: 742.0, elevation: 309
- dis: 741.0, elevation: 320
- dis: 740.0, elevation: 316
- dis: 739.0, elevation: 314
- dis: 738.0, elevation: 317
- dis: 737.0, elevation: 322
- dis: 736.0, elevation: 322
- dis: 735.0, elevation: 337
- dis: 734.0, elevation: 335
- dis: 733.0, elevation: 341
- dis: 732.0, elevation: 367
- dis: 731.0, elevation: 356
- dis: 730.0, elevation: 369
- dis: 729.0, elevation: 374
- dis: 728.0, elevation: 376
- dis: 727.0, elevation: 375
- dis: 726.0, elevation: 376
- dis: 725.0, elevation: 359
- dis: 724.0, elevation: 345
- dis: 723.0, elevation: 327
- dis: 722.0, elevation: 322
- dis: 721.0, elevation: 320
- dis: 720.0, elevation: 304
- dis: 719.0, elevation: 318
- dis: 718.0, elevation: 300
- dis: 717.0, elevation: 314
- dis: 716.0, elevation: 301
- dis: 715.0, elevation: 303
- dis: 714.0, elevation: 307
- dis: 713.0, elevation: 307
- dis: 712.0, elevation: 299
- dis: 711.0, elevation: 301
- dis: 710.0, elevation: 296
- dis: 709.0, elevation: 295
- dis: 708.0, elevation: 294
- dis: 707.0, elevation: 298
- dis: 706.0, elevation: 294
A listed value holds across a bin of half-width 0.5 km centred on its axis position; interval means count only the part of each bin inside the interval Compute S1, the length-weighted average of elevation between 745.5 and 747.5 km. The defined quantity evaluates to 312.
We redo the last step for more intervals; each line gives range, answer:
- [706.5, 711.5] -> 297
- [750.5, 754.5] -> 311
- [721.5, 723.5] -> 324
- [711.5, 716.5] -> 303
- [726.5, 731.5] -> 370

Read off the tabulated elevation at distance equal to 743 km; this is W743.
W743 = 305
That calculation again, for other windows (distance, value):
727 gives 375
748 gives 312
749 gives 317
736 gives 322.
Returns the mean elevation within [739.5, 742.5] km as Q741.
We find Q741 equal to 315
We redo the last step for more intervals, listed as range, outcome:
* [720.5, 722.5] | 321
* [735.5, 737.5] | 322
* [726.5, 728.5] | 376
